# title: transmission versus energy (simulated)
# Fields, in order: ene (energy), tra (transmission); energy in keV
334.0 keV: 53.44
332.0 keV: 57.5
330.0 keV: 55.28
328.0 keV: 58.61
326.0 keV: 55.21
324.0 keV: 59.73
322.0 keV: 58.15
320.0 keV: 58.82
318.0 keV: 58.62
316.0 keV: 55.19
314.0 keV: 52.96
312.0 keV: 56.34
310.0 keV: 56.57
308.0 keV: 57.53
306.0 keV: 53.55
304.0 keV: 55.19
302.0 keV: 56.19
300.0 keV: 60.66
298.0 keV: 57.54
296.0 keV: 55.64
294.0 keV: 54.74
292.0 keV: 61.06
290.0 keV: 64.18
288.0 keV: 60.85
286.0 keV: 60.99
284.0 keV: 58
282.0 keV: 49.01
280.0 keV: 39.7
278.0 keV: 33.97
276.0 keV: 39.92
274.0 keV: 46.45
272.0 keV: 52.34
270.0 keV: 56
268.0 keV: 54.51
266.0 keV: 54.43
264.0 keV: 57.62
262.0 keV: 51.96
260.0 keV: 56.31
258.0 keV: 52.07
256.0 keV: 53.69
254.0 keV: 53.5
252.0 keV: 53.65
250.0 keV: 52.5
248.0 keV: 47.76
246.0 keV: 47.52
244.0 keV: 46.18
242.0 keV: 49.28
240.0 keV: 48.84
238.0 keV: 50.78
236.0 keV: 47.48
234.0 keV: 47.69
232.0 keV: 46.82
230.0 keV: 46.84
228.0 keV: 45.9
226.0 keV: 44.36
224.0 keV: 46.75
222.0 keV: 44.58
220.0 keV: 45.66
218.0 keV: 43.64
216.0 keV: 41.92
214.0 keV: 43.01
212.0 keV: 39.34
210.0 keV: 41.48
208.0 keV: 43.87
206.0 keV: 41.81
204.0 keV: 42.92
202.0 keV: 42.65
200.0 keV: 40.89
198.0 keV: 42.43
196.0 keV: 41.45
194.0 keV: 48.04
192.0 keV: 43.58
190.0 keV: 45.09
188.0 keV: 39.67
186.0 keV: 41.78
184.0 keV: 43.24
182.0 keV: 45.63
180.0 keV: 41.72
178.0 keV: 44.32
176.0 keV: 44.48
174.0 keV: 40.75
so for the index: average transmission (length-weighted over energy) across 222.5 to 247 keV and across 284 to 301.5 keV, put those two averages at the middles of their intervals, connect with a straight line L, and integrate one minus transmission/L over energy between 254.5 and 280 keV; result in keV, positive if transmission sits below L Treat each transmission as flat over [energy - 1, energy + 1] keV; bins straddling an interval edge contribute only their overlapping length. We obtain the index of 1.6 keV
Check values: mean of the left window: 47.3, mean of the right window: 59.3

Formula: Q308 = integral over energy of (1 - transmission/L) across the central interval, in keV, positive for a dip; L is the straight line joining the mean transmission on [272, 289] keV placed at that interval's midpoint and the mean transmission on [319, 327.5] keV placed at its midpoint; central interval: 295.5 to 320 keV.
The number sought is -0.8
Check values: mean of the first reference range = 48.8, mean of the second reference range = 58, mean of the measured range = 56.4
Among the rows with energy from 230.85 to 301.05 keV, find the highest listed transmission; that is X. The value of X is 64.18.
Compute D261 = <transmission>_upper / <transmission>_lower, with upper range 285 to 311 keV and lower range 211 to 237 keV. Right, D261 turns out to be 1.29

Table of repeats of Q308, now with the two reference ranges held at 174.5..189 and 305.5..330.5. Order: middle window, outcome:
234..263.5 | -0.7 keV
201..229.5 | 1.7 keV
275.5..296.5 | 0.3 keV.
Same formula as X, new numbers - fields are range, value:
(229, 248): 50.78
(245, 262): 56.31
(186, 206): 48.04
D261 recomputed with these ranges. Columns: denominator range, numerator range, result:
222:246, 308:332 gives 1.20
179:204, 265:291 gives 1.20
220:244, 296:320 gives 1.20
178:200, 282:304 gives 1.35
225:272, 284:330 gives 1.14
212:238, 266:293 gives 1.15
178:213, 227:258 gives 1.15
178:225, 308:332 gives 1.32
